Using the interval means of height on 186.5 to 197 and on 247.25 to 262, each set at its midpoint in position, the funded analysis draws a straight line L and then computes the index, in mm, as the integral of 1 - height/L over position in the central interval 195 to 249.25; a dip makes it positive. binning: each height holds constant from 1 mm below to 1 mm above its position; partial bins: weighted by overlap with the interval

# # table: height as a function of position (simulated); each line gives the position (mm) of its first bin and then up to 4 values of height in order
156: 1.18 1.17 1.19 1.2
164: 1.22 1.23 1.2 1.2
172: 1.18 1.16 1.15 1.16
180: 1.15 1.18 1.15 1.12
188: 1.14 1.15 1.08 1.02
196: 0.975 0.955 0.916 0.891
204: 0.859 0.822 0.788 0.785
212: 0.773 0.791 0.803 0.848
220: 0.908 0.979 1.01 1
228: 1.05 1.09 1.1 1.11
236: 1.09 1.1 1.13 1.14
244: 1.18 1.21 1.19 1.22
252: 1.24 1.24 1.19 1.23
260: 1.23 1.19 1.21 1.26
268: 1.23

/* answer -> 7.8 mm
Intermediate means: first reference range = 1.08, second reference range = 1.22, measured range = 0.982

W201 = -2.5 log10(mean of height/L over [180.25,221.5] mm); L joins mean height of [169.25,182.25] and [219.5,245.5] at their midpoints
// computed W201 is 0.18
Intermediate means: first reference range 1.17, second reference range 1.07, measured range 0.952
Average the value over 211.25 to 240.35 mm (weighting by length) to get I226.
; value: 0.984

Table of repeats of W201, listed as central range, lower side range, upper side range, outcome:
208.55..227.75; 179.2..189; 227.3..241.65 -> 0.25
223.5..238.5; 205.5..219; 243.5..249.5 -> -0.06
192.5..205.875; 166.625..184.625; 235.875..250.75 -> 0.24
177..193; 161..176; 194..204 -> -0.09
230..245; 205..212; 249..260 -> -0.05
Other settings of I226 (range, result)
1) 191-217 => 0.881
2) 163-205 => 1.1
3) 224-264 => 1.15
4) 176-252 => 1.03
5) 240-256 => 1.2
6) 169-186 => 1.16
